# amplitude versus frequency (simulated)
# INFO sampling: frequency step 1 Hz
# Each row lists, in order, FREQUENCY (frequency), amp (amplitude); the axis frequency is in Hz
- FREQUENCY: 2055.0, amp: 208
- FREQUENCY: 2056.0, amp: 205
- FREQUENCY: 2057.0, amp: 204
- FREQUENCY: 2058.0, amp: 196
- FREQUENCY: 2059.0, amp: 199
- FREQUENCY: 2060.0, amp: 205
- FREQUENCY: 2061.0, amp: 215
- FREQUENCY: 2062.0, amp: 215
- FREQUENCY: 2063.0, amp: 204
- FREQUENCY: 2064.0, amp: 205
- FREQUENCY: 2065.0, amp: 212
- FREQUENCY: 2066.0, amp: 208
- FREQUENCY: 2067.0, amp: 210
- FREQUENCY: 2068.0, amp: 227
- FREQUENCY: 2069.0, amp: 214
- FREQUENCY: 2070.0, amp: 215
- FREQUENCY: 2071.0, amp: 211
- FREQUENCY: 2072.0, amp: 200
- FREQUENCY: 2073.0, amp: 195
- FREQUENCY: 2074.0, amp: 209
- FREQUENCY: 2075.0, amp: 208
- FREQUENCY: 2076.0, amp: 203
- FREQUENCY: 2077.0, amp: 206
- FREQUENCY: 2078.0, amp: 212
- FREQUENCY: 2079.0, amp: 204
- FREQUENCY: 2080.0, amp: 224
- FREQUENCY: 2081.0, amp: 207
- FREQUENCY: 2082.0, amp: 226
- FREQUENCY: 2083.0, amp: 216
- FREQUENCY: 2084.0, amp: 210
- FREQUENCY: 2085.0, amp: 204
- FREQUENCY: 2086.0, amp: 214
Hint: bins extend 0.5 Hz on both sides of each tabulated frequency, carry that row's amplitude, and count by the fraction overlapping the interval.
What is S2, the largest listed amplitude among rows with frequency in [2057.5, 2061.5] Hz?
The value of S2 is 215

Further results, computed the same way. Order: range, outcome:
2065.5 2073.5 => 227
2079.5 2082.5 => 226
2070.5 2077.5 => 211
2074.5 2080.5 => 224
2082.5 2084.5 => 216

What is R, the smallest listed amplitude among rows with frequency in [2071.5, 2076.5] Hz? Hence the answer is 195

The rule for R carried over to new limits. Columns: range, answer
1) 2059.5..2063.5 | 204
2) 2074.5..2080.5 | 203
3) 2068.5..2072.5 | 200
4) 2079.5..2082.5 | 207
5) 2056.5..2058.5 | 196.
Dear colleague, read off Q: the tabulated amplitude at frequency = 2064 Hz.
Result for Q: 205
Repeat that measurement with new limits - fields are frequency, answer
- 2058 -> 196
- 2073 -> 195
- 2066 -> 208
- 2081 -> 207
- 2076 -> 203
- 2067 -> 210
